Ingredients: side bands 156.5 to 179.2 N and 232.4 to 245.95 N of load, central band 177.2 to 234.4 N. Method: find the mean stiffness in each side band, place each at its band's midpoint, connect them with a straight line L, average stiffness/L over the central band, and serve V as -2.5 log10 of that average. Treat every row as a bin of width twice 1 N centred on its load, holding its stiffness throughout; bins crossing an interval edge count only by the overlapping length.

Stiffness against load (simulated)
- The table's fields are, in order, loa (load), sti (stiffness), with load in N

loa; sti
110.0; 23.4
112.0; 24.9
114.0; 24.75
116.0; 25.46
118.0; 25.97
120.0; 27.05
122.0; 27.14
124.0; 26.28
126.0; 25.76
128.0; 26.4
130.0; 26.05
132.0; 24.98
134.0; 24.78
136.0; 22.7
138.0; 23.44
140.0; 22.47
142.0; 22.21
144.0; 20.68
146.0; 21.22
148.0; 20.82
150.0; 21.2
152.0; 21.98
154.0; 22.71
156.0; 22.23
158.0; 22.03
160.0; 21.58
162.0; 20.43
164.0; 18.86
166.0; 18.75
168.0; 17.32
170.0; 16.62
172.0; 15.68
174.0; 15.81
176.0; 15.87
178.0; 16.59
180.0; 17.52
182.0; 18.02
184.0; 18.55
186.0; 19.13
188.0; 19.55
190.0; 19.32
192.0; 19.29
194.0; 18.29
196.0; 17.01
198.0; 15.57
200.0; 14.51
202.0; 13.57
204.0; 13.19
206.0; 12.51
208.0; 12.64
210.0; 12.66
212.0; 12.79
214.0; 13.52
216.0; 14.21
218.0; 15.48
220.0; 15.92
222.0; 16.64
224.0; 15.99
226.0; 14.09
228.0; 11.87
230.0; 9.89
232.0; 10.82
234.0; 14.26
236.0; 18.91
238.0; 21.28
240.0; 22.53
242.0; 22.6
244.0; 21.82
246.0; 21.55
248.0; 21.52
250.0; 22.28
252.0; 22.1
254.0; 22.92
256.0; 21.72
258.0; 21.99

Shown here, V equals 0.24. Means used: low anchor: 18.2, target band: 15.3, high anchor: 19.9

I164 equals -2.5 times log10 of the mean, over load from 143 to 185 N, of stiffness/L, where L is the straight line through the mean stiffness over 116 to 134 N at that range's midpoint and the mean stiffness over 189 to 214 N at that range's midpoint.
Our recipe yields 0.066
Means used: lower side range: 26.1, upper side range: 15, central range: 19.3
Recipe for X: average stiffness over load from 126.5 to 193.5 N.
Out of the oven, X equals 20.5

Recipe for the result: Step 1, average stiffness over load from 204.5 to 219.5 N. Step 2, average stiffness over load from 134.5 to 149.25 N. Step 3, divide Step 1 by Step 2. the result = 0.6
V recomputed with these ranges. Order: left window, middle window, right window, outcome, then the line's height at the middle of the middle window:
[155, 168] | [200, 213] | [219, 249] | 0.381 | 18.5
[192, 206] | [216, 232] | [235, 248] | 0.320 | 19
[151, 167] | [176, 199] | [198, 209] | -0.117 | 16.2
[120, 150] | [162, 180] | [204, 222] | 0.127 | 19.3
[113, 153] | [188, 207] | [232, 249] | 0.321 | 21.6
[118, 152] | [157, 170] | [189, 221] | 0.042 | 20.3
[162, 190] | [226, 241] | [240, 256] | 0.341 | 21.2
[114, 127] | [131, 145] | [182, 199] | 0.054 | 24.2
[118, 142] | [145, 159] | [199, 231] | 0.019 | 22.2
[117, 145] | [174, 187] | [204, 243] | 0.122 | 19.6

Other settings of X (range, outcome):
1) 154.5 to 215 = 17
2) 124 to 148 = 23.7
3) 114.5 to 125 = 26.3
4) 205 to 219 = 13.4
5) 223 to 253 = 18.1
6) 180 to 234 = 15.2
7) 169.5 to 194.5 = 17.7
